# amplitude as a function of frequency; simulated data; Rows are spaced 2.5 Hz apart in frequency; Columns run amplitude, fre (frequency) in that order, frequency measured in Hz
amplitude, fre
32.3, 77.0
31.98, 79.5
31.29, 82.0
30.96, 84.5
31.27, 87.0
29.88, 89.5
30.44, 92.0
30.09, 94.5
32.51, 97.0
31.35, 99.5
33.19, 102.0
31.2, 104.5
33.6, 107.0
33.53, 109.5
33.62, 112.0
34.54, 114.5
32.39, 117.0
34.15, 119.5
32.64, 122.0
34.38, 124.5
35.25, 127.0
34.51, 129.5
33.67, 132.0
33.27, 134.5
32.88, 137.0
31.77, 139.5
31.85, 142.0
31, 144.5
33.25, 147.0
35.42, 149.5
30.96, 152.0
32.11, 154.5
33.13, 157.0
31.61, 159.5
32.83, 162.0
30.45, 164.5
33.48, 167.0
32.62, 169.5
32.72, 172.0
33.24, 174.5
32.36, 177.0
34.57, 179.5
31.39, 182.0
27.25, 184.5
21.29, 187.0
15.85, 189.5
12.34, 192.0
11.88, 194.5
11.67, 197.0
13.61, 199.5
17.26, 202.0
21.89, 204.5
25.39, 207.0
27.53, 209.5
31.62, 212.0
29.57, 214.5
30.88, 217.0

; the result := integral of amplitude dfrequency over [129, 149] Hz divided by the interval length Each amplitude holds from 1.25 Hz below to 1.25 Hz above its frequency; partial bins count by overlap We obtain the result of 32.8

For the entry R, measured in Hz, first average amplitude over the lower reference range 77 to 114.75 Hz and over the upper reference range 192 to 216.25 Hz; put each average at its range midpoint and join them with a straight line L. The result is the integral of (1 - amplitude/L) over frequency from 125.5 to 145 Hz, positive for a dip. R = -3.6 Hz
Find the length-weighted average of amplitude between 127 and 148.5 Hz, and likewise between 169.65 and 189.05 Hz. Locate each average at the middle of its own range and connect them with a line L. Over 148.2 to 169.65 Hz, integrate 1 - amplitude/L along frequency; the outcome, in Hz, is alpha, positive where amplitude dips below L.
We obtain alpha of -0.75 Hz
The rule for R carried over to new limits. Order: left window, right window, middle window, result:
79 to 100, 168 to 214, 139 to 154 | -2.8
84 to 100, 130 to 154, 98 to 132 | -1.8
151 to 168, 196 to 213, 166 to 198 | 2.1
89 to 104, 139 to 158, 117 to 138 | -1.2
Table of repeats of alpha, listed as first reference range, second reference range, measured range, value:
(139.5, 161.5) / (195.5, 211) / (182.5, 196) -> 2.9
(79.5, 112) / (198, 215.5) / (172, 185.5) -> -3.3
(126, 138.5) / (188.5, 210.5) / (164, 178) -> -4.8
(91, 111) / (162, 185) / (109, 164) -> -1.7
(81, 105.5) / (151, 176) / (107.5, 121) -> -0.9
